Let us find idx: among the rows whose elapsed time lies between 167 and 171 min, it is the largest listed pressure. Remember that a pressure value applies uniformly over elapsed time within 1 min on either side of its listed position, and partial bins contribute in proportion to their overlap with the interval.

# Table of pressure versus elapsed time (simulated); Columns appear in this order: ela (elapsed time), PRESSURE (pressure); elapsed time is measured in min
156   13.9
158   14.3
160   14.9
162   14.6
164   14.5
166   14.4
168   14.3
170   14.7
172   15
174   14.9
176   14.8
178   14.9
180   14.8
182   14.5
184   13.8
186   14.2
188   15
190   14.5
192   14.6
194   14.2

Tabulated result 14.7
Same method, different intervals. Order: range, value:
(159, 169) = 14.9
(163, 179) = 15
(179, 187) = 14.8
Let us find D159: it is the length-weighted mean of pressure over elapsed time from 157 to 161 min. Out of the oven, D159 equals 14.6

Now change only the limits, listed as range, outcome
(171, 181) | 14.9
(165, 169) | 14.4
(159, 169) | 14.5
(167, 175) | 14.7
